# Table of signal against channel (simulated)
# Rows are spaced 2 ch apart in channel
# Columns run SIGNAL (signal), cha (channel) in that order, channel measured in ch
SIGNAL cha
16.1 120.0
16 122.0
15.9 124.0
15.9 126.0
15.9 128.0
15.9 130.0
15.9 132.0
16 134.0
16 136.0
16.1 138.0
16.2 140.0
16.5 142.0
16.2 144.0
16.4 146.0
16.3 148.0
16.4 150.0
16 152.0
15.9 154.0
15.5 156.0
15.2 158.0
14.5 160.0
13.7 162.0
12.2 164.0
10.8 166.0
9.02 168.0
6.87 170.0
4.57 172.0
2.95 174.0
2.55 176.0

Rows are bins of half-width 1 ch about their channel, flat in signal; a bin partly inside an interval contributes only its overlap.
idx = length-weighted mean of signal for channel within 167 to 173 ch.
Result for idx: 6.82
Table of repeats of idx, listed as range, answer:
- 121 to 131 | 15.9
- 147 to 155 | 16.1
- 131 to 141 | 16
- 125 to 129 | 15.9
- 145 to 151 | 16.4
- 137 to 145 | 16.2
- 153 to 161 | 15.3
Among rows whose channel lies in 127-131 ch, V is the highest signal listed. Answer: 15.9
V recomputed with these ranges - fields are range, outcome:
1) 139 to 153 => 16.5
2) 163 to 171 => 12.2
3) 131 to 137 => 16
